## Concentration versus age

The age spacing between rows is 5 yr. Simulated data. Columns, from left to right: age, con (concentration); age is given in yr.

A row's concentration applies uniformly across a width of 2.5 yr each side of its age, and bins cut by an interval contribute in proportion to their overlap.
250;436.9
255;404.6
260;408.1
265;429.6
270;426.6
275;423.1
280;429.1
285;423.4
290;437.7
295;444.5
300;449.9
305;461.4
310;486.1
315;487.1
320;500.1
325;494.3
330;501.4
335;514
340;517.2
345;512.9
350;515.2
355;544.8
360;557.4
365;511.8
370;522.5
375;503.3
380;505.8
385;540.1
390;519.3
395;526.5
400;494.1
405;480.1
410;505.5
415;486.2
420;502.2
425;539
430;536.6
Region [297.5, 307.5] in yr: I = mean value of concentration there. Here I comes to 456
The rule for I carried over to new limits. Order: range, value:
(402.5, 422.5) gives 494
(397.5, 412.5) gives 493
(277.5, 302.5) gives 437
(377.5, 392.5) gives 522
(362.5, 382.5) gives 511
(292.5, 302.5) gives 447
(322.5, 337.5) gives 503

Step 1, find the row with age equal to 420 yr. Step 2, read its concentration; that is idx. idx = 502.2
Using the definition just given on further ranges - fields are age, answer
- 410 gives 505.5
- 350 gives 515.2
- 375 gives 503.3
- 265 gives 429.6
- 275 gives 423.1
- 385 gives 540.1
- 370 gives 522.5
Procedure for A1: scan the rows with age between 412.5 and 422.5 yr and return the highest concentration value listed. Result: 502.2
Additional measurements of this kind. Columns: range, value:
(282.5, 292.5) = 437.7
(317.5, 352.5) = 517.2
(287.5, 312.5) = 486.1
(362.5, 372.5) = 522.5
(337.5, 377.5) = 557.4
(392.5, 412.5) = 526.5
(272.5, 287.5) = 429.1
